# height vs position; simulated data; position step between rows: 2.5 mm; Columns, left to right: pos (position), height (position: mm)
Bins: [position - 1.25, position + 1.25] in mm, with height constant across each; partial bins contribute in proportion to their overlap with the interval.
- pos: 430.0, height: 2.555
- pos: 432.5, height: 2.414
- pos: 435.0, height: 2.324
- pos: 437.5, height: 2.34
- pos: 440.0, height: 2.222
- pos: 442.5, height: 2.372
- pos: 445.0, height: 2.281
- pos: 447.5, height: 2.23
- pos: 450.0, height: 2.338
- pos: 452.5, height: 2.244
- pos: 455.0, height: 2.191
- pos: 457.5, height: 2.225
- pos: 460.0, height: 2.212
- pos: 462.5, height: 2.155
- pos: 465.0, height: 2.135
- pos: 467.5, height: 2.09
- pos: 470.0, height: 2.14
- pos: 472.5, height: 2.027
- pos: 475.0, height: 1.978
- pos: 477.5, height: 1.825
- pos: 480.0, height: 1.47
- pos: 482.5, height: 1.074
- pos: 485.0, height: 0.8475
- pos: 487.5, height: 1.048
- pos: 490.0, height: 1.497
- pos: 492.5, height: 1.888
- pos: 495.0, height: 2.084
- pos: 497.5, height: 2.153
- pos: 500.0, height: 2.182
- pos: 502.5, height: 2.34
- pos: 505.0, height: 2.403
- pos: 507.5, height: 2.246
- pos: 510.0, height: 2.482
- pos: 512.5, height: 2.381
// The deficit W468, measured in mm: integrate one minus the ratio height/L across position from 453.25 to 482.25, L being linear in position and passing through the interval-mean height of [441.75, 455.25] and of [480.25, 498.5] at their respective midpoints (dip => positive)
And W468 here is -1.4 mm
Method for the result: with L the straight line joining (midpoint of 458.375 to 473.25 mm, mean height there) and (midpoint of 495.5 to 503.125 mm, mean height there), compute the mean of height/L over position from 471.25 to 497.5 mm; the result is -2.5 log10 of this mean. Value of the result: 0.330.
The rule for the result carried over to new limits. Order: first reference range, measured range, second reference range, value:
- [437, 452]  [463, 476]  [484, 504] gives -0.03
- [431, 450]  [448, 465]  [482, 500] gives -0.07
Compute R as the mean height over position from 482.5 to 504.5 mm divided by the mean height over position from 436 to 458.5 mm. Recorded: 0.8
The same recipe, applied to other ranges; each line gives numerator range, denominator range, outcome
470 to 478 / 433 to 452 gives 0.86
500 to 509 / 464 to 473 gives 1.10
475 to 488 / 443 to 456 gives 0.59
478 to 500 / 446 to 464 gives 0.70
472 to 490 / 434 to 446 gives 0.63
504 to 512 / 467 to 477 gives 1.17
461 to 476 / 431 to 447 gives 0.90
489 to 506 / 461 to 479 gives 1.02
